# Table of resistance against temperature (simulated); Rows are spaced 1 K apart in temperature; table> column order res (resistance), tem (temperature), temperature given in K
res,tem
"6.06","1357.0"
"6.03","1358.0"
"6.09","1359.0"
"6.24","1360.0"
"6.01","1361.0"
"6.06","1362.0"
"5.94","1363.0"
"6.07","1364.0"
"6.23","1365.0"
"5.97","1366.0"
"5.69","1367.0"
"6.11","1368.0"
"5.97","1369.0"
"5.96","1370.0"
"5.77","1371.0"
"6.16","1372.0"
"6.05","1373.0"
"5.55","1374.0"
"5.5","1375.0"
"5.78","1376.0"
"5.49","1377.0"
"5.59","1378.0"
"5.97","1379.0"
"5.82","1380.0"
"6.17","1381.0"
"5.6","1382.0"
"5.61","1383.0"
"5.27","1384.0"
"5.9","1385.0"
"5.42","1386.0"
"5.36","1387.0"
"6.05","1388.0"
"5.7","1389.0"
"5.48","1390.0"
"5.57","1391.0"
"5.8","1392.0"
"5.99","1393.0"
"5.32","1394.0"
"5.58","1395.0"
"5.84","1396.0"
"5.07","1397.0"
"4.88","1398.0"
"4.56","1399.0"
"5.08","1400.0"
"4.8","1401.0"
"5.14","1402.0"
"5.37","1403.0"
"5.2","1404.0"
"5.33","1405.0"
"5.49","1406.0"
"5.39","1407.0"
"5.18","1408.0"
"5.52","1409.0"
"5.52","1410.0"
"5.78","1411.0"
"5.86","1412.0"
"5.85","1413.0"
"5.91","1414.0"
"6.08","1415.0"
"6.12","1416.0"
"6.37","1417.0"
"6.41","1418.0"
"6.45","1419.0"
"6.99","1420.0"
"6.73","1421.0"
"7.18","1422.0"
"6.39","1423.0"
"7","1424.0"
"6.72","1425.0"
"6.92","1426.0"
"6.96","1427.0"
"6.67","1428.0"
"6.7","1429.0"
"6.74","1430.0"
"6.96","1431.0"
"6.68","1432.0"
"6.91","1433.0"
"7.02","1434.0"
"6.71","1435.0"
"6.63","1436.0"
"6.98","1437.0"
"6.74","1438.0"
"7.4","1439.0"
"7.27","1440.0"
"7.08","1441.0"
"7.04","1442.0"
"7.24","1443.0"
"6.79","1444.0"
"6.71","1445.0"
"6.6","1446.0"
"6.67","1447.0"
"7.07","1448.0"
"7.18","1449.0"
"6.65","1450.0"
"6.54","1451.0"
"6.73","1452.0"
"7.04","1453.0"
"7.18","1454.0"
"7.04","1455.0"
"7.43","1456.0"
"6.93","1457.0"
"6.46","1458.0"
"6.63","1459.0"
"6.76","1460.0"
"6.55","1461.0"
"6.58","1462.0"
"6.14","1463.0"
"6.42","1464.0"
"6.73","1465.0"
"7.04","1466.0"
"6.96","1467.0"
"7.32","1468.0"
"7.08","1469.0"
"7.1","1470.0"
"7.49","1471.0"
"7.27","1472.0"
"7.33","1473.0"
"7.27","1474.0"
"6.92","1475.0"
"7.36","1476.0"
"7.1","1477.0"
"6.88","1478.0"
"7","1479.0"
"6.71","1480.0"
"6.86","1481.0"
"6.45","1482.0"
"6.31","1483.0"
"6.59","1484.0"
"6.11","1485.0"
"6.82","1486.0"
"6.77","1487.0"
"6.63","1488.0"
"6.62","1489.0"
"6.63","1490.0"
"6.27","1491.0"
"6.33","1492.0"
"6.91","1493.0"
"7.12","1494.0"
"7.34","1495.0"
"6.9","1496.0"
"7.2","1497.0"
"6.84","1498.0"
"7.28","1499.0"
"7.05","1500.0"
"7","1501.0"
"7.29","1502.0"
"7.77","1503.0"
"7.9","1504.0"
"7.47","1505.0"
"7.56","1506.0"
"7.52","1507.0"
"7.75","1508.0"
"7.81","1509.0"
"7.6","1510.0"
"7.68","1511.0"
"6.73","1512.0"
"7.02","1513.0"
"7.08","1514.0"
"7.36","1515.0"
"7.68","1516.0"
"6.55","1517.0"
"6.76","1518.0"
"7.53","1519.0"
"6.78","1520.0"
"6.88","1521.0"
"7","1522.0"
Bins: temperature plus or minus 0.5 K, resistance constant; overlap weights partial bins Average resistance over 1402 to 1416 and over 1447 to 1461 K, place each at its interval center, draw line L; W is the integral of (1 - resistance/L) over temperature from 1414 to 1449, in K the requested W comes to -3.2 K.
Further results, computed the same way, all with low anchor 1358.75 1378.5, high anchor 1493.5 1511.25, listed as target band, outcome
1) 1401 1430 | 1.5 K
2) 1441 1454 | -0.2 K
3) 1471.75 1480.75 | 0.0 K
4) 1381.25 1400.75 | 2.1 K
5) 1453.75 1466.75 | 0.3 K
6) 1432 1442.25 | -0.5 K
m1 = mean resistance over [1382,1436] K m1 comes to 5.96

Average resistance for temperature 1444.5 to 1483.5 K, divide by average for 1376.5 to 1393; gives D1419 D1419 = 1.2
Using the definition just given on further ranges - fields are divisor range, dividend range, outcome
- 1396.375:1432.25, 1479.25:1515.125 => 1.17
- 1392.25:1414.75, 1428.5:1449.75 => 1.28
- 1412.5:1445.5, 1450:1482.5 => 1.03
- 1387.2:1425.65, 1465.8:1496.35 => 1.19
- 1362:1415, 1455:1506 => 1.23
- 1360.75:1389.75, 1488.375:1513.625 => 1.23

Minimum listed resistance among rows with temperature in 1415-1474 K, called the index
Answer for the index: 6.08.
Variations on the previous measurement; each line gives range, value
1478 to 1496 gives 6.11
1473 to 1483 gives 6.31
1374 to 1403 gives 4.56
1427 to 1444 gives 6.63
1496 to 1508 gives 6.84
